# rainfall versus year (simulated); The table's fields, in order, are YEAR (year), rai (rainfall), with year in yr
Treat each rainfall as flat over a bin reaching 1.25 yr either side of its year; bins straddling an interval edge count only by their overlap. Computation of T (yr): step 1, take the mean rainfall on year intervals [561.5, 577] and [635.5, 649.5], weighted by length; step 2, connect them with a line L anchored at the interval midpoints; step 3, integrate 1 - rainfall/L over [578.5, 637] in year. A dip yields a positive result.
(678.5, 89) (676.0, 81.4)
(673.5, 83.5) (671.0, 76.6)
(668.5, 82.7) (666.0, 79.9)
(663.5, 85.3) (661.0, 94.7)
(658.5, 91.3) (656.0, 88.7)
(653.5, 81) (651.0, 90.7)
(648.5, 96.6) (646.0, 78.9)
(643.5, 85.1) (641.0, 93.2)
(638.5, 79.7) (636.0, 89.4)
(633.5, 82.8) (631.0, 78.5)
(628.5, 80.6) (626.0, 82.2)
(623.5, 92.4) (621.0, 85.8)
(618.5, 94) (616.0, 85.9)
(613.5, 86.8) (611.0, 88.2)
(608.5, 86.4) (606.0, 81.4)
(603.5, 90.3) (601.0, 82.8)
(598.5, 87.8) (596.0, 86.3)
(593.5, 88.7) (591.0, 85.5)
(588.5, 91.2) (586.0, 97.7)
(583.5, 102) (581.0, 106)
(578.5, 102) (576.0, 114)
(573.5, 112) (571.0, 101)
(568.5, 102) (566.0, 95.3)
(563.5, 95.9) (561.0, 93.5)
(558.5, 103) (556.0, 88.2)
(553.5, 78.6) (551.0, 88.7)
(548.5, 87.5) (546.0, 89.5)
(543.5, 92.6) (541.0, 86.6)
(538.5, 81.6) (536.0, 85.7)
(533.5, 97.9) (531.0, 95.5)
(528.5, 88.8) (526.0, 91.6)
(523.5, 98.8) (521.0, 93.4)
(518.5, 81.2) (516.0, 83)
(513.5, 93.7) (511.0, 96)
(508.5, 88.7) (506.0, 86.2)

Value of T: 3.6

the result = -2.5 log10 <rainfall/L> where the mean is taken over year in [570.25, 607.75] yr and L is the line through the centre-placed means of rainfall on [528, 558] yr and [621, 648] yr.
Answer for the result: -0.10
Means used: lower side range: 88.8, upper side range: 84.7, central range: 95.1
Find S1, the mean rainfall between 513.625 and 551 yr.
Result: 89.6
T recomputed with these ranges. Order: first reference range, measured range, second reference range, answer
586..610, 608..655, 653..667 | 0.6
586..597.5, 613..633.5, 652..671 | 0.5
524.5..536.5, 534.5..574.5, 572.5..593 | 1.6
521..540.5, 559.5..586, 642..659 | -3.6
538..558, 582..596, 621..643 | -1.0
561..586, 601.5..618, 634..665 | 1.5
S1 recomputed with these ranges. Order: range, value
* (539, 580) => 95.5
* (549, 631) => 92.1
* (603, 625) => 87.8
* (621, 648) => 84.7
